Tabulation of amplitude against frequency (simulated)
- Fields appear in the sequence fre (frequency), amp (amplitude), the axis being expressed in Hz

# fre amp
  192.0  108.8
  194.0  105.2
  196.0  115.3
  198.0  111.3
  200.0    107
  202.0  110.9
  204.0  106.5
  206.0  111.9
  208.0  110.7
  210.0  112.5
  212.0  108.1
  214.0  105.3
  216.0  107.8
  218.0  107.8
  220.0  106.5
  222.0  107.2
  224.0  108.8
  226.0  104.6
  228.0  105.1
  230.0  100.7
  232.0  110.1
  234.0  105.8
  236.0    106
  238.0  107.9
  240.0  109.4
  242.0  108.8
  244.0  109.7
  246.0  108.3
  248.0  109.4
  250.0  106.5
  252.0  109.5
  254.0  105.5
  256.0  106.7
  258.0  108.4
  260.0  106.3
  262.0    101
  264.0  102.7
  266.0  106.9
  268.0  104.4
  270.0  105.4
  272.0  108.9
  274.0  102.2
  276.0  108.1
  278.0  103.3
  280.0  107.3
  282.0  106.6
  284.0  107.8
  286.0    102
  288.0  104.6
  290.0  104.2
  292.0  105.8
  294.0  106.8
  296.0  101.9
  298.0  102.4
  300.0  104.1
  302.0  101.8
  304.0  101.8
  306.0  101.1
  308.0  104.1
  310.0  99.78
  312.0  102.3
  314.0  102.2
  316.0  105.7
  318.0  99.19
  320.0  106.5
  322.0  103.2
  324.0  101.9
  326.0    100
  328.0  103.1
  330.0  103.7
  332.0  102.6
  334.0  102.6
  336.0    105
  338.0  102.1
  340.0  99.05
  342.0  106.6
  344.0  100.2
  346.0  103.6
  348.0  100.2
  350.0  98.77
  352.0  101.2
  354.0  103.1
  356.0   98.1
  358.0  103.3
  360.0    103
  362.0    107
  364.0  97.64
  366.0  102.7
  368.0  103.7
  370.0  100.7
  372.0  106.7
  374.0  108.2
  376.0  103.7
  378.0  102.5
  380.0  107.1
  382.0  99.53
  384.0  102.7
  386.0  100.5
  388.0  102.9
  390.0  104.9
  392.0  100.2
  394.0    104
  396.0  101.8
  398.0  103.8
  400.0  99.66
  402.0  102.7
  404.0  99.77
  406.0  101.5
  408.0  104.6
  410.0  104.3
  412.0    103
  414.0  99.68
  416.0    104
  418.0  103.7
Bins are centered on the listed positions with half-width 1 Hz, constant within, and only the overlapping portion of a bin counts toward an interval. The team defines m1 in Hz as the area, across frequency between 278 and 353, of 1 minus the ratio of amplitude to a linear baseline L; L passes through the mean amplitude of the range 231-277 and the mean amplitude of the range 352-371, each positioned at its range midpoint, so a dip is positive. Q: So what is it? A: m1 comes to 0.8 Hz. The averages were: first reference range 107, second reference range 102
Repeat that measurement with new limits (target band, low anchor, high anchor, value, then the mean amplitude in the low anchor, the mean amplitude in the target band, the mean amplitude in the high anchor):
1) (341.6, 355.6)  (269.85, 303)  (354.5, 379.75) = 0.3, 105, 102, 103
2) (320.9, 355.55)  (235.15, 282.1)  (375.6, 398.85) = 0.7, 107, 102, 103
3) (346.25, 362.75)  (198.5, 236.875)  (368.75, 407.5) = 0.3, 108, 102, 103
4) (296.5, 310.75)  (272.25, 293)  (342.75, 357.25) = 0.2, 105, 102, 101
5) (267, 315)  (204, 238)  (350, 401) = 0.5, 107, 104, 103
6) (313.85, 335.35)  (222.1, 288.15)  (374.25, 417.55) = 0.3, 106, 103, 103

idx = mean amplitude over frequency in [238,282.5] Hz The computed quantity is 107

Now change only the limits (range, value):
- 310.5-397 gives 103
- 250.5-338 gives 104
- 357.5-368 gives 103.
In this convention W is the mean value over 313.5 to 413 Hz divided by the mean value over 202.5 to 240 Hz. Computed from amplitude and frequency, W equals 0.95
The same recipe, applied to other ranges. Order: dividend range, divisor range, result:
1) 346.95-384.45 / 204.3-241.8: 0.95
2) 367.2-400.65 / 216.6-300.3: 0.97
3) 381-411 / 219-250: 0.95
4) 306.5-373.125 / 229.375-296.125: 0.96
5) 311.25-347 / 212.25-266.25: 0.96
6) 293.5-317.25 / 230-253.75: 0.95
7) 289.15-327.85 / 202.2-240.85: 0.96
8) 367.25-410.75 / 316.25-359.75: 1.01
